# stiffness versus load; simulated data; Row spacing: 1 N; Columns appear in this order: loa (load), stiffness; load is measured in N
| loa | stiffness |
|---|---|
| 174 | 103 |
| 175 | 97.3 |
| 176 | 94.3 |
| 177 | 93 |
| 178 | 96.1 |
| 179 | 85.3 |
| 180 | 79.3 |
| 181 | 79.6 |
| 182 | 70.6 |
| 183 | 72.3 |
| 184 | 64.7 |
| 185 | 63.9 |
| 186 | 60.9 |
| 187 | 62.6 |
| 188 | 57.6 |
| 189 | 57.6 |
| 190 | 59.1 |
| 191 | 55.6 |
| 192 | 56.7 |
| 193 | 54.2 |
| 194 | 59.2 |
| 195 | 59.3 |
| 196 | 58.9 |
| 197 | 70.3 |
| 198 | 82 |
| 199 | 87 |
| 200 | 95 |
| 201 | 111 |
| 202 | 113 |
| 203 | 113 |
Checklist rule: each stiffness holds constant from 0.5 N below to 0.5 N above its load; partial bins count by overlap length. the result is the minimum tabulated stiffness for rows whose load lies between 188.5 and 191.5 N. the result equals 55.6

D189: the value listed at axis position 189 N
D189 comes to 57.6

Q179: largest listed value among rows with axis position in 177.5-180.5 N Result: 96.1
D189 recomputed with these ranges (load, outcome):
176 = 94.3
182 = 70.6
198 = 82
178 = 96.1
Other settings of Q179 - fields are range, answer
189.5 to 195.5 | 59.3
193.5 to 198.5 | 82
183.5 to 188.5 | 64.7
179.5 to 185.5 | 79.6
